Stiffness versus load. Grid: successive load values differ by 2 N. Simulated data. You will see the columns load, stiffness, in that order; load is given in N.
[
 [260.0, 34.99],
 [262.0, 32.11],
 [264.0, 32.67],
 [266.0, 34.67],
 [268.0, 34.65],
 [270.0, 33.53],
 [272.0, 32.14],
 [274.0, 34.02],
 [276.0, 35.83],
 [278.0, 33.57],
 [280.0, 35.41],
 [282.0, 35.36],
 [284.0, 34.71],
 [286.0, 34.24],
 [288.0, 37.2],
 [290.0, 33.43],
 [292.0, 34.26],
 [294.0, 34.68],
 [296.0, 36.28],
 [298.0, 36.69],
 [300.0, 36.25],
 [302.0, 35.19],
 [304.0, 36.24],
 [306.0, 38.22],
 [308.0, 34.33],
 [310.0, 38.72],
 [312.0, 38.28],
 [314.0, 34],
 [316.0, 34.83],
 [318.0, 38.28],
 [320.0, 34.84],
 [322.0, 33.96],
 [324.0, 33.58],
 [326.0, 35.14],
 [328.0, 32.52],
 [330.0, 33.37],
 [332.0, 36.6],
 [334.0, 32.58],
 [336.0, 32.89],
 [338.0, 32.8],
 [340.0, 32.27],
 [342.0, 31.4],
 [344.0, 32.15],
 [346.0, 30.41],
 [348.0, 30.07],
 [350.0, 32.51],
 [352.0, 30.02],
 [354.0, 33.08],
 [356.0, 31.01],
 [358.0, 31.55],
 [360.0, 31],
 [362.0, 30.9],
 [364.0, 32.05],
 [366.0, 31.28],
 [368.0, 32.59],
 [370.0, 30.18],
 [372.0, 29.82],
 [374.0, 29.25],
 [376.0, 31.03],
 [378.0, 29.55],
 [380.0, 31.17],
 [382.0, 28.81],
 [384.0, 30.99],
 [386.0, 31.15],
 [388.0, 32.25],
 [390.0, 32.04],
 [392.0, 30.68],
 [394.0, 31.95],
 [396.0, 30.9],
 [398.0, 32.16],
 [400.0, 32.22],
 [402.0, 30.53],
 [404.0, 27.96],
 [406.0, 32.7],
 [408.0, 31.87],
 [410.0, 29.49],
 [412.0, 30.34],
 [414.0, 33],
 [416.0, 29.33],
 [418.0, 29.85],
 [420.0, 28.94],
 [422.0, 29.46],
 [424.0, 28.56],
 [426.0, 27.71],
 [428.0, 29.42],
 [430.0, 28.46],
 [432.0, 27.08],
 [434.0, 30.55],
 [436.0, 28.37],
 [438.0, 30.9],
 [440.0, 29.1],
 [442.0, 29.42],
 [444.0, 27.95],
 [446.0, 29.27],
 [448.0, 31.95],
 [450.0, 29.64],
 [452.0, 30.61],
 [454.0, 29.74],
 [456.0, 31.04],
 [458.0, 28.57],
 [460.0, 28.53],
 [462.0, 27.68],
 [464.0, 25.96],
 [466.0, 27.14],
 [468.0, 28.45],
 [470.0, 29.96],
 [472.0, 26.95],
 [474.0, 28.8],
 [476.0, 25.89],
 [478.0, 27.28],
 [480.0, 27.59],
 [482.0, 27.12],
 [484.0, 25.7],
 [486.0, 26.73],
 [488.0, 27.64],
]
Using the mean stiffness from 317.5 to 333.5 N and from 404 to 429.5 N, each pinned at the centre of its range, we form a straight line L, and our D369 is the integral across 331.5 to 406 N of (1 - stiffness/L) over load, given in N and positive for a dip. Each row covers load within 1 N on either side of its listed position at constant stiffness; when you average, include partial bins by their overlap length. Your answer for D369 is 2.4 N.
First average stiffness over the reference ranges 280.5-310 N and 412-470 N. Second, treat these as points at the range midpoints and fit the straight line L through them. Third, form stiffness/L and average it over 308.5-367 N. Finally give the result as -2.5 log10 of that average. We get 0.019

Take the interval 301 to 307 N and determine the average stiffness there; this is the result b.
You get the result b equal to 36.6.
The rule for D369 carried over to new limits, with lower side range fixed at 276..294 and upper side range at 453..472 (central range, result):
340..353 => 0.6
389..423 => -0.3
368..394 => 0.6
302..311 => -0.7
